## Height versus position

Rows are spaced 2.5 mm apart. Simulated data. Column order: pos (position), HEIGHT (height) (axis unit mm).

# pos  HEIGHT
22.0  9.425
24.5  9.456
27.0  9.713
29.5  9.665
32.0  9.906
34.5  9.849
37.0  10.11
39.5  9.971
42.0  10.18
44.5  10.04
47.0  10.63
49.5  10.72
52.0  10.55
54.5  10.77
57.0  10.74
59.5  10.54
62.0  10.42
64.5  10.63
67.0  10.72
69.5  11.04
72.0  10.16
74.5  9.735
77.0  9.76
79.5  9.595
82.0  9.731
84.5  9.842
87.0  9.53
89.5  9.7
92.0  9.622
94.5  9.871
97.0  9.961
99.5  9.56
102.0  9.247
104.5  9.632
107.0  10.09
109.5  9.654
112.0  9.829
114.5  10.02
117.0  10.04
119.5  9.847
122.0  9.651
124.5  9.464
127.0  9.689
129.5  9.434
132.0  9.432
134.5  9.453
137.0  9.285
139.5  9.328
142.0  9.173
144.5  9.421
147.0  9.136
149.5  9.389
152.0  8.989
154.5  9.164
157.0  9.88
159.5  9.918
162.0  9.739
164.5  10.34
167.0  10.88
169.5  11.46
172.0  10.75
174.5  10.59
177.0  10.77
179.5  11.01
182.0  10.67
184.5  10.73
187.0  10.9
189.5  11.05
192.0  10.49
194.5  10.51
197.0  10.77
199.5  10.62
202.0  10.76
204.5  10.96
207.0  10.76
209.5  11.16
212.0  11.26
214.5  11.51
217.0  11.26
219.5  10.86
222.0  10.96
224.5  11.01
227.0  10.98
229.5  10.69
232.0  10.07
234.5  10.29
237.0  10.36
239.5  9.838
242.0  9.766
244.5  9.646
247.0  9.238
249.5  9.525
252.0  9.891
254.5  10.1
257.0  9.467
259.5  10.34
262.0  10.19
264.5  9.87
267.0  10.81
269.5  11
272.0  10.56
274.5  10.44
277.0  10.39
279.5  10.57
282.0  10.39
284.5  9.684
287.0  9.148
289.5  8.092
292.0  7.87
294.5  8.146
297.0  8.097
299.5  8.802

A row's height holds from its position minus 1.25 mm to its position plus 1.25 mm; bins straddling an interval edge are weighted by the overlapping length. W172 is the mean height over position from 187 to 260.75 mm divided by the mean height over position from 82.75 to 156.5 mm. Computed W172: 1.10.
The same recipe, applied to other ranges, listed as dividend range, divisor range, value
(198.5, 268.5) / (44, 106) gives 1.03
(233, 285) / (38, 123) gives 1.01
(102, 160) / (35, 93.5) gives 0.94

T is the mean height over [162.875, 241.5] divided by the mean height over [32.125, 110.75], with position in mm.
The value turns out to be 1.1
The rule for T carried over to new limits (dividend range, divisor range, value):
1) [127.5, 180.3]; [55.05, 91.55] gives 0.97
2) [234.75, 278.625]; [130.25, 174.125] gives 1.03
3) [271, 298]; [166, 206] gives 0.87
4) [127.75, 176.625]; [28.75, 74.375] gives 0.95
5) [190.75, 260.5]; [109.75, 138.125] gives 1.08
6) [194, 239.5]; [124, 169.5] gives 1.12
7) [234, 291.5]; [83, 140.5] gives 1.03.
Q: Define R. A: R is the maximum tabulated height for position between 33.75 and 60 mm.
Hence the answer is 10.77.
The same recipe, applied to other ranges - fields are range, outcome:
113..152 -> 10.04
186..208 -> 11.05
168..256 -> 11.51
